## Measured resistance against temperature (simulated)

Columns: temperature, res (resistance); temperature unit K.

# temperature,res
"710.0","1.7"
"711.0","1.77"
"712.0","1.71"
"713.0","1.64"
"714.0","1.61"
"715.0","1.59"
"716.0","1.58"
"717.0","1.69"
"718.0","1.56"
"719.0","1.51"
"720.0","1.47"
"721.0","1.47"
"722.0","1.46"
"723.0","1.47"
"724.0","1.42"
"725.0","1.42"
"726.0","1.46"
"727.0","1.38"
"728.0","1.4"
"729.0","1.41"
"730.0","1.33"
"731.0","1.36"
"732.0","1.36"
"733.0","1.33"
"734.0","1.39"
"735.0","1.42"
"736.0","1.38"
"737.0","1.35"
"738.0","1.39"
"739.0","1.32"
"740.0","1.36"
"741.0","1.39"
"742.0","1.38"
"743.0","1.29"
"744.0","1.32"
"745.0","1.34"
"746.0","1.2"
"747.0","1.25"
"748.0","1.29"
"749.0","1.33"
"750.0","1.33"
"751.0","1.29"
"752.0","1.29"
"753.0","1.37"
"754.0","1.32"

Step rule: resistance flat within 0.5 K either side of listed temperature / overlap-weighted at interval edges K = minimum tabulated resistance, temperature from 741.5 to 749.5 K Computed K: 1.2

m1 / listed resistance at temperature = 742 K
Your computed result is 1.38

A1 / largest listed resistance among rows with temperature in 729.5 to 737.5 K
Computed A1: 1.42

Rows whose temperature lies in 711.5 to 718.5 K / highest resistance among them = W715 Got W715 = 1.71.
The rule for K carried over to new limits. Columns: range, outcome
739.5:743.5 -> 1.29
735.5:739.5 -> 1.32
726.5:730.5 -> 1.33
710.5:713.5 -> 1.64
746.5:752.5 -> 1.25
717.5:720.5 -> 1.47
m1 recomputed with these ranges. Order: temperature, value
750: 1.33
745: 1.34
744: 1.32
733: 1.33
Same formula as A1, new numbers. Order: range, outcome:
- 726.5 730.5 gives 1.41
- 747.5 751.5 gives 1.33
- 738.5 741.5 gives 1.39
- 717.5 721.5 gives 1.56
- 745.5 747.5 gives 1.25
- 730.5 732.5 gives 1.36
